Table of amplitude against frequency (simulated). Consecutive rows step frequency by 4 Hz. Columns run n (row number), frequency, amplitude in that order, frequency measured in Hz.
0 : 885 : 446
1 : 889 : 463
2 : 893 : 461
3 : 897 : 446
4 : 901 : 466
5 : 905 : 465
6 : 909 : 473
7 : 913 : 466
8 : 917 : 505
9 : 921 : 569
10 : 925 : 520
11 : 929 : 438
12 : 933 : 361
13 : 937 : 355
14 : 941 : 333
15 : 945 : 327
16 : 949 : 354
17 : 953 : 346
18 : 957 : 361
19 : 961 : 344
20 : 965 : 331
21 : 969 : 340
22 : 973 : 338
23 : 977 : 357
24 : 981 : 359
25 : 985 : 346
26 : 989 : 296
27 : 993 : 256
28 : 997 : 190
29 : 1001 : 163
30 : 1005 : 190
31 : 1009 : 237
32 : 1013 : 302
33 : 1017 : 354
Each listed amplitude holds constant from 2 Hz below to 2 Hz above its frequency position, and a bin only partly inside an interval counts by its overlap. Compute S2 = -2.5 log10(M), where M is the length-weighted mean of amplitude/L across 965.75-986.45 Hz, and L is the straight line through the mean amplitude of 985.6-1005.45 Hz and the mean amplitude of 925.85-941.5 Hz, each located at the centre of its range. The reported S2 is -0.24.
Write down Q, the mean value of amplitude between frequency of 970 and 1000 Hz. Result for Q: 302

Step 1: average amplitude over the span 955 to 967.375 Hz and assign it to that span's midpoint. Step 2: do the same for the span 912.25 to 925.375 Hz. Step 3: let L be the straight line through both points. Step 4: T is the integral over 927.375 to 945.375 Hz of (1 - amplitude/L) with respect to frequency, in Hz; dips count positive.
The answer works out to 3.35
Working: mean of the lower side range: 519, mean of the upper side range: 345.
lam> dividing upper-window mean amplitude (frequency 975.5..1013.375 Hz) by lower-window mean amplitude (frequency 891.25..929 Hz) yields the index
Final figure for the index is 0.6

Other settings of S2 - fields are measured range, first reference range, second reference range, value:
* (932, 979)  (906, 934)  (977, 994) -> 0.138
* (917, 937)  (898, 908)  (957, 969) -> -0.115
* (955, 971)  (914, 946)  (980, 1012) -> -0.008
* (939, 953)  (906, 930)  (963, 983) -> 0.228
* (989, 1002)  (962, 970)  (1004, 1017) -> 0.297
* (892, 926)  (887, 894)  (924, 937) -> -0.102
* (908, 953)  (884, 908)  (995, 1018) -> -0.084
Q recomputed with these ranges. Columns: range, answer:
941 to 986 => 345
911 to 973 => 395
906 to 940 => 457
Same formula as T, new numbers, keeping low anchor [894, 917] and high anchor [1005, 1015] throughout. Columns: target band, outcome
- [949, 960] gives 0.4 Hz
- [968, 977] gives -0.4 Hz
